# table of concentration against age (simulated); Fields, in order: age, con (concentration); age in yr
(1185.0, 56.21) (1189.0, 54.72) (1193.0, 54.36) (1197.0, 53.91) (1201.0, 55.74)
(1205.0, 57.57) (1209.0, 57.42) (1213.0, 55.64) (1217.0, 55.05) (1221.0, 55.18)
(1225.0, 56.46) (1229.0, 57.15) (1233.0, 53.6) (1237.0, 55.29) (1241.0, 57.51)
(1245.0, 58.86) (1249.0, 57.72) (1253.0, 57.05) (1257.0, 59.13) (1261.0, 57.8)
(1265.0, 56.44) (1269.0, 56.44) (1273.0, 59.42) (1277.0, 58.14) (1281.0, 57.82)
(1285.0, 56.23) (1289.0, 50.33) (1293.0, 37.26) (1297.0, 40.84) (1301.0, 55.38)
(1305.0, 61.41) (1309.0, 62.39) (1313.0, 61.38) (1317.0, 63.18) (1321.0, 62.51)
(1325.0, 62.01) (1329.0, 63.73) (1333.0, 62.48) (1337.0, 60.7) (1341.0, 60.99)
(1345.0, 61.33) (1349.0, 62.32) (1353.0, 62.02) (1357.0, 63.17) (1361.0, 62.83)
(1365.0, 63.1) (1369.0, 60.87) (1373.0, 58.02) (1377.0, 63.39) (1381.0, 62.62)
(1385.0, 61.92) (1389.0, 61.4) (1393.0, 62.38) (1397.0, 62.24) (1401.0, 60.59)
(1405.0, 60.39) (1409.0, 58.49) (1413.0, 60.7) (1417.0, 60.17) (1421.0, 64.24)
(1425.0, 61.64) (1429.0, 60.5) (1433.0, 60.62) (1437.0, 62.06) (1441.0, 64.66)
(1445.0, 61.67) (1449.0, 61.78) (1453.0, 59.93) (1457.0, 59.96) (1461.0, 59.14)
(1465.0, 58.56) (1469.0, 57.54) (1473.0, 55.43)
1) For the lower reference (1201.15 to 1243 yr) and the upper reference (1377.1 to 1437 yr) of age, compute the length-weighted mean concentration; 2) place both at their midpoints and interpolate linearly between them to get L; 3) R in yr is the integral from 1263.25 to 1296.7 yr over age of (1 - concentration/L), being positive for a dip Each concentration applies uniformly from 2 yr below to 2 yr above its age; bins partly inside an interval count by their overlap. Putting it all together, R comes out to 2.5 yr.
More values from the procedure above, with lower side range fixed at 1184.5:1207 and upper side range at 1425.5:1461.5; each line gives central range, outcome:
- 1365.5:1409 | -1.0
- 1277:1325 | 1.8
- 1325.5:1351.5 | -1.4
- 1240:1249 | -0.3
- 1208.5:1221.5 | 0.0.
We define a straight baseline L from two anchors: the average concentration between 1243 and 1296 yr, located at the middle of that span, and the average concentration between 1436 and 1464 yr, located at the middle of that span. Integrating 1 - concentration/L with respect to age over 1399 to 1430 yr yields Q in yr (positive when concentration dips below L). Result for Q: -0.4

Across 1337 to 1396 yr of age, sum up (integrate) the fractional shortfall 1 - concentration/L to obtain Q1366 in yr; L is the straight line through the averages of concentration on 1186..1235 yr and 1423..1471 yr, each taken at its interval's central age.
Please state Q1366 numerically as -2.9 yr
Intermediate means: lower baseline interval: 55.6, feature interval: 61.8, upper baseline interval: 60.7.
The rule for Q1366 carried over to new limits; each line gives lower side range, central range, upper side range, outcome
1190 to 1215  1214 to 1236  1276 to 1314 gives -0.1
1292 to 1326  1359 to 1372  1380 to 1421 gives -0.5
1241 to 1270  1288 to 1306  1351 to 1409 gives 3.3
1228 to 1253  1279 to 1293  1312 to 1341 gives 1.7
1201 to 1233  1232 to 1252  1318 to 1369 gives 0.2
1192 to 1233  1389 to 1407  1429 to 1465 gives -0.4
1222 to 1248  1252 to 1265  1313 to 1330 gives 0.1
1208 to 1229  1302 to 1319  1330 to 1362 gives -0.4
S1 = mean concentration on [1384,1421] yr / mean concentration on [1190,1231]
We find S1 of 1.09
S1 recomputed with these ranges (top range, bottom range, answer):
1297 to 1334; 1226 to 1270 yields 1.06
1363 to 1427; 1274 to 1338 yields 1.07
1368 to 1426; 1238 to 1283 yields 1.06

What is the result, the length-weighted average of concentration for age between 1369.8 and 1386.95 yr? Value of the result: 61.4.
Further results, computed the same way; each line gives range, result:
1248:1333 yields 57.1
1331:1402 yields 61.8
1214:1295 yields 55.6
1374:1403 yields 61.9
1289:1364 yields 59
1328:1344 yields 61.8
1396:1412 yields 60.3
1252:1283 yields 57.8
